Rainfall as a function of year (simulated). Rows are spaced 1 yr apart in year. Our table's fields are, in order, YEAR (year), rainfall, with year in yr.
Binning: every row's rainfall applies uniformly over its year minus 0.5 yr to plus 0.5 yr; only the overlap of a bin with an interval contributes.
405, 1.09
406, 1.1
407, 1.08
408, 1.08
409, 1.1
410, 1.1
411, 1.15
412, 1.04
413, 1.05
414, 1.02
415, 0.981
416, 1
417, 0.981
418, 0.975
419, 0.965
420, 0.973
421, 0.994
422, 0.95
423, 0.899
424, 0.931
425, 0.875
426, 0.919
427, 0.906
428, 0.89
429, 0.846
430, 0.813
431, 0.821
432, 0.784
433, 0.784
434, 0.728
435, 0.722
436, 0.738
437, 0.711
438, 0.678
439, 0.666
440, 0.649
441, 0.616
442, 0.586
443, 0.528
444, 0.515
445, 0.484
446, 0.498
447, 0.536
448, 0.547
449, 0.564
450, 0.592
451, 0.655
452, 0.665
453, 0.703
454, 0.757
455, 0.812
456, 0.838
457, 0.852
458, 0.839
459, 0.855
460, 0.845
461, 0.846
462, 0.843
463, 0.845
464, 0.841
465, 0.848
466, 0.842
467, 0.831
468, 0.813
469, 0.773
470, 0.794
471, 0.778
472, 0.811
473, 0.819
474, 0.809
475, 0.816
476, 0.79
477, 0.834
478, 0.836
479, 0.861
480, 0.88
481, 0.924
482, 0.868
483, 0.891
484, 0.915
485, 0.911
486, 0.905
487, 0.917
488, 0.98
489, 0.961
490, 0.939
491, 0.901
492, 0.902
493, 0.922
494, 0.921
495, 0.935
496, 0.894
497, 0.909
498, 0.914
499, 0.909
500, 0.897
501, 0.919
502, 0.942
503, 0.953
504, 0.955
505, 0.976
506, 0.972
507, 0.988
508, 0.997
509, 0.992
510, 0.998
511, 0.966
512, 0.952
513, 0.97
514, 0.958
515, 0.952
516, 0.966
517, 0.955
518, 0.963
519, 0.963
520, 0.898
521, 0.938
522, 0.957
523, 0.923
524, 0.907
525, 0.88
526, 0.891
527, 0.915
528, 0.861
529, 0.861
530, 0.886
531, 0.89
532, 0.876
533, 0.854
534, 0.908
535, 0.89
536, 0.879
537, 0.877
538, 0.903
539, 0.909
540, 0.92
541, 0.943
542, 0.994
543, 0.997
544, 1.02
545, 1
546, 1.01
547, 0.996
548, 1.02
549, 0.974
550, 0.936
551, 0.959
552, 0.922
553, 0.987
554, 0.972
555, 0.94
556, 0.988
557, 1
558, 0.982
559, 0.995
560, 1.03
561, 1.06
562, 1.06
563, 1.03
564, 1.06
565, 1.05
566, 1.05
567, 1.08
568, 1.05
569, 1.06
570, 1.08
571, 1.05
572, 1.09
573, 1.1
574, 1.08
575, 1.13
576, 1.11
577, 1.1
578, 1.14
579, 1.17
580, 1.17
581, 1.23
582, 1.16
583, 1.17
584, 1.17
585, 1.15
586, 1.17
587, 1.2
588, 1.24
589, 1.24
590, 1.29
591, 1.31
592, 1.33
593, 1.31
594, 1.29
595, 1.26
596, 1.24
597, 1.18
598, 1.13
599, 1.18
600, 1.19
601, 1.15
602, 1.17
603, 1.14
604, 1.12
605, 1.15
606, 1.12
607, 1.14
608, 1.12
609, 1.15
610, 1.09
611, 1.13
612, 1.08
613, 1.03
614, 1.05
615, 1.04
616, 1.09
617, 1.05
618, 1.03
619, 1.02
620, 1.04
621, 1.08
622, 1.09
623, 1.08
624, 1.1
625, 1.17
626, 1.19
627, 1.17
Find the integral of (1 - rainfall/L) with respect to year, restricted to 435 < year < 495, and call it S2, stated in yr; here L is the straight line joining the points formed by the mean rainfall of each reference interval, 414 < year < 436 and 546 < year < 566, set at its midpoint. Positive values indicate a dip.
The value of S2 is 9.3 yr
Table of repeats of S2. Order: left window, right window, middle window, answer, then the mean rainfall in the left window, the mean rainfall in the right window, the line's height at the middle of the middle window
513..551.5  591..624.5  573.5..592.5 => -2.1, 0.933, 1.14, 1.07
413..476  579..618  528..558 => 2.6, 0.789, 1.17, 1.03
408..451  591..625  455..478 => 1.4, 0.813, 1.14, 0.88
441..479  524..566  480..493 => -1.7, 0.742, 0.955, 0.808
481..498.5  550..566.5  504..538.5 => 1.0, 0.917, 1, 0.957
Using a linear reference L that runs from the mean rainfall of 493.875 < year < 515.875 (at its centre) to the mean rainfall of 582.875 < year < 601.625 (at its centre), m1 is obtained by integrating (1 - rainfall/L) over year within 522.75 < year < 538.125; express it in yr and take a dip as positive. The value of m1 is 2.12 yr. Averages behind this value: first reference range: 0.949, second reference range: 1.22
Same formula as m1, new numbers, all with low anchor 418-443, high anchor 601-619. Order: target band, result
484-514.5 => -0.7 yr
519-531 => 0.7 yr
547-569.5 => 0.1 yr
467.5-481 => 0.9 yr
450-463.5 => 1.0 yr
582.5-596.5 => -2.3 yr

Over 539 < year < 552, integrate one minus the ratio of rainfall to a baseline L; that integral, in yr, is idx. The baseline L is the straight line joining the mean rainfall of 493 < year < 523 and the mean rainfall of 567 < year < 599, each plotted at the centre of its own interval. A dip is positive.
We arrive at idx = 1.0 yr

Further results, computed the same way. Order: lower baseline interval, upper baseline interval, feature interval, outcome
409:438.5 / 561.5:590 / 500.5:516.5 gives 1.0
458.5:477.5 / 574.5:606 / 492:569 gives 4.1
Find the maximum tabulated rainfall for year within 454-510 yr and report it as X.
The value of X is 0.998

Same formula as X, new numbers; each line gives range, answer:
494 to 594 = 1.33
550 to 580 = 1.17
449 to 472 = 0.855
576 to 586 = 1.23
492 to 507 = 0.988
